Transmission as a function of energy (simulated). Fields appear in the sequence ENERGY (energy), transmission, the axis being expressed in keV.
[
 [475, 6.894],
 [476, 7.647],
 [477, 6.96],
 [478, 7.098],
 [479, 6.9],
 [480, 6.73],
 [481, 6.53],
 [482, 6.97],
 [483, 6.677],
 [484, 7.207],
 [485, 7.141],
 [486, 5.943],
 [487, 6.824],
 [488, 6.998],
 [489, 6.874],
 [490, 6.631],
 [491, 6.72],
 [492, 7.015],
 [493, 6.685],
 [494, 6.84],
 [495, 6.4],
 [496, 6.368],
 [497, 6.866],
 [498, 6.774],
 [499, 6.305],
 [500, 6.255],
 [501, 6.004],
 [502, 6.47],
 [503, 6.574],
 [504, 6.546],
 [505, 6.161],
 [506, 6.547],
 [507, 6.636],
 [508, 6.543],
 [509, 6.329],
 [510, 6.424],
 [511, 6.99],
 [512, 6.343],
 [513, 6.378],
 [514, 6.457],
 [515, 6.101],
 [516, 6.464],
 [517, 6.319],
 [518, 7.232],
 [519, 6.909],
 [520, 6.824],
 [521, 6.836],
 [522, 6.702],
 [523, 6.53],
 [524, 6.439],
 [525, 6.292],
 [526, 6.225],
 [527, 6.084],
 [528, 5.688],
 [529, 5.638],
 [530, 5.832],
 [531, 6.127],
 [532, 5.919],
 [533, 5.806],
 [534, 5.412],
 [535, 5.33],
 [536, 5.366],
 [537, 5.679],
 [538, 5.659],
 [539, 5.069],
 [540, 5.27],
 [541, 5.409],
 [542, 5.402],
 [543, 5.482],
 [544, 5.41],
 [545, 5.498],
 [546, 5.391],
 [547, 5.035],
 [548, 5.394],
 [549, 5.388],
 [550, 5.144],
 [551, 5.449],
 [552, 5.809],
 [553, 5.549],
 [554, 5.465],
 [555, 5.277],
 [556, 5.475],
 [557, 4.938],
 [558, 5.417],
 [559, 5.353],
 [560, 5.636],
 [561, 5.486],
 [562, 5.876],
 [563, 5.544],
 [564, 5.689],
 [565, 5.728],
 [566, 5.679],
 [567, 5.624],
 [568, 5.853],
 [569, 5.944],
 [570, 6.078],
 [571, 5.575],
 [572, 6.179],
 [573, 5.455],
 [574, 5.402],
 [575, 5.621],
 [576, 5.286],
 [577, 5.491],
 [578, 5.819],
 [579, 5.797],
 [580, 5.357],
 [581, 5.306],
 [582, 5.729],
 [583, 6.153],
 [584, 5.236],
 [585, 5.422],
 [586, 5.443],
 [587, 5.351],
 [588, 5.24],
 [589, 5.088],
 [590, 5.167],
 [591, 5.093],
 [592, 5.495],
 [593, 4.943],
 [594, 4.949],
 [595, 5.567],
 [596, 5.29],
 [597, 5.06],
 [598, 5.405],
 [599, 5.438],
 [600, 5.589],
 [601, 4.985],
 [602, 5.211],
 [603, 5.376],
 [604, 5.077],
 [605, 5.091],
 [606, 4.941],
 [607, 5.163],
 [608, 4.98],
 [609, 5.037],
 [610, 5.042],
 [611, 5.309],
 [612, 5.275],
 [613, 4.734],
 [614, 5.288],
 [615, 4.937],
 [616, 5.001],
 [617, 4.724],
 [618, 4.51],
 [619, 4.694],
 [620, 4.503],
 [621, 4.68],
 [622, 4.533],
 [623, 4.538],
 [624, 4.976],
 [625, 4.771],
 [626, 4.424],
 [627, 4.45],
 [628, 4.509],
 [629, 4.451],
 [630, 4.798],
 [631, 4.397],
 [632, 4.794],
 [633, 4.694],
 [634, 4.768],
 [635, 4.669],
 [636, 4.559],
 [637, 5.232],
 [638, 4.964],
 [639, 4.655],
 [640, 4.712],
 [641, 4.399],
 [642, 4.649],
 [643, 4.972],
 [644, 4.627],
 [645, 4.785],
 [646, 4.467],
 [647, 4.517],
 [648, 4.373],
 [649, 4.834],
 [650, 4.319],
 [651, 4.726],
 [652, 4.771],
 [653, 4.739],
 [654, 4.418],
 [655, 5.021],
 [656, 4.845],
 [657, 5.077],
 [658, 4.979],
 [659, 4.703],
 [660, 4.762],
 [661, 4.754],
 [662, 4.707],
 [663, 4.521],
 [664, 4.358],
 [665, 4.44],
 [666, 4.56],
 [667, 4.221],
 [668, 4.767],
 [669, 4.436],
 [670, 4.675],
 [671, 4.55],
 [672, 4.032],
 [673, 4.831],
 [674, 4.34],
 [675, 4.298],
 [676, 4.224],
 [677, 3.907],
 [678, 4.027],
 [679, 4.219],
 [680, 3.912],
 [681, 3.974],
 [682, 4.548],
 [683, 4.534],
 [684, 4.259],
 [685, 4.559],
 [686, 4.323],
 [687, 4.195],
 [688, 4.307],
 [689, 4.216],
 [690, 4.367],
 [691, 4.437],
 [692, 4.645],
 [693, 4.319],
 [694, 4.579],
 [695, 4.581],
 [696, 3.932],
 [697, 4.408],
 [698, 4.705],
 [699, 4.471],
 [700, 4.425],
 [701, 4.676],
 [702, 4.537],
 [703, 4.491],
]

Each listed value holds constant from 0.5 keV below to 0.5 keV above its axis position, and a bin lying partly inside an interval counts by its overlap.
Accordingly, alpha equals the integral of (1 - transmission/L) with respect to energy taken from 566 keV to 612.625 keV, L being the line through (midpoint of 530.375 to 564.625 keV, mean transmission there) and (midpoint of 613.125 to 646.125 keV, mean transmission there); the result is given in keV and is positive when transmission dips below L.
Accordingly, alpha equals -2.8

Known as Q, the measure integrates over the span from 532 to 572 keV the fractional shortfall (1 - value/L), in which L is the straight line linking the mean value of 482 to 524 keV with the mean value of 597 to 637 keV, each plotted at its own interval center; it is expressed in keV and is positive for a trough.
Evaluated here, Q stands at 2.3 keV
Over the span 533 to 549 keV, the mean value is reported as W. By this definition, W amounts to 5.4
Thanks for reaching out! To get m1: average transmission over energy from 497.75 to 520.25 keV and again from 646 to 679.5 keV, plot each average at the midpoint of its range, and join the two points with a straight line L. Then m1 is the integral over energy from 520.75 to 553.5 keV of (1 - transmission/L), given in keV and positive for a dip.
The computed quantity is 2.4 keV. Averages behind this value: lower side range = 6.5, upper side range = 4.54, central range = 5.7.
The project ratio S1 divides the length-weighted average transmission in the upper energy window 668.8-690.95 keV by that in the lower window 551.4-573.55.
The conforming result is 0.8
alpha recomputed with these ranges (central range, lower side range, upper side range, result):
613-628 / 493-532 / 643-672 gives 1.1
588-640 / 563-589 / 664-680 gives 1.8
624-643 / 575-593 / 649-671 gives 1.0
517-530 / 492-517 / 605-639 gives -0.4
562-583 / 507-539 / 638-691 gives -0.2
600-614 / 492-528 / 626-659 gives 0.2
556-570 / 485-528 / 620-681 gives 0.4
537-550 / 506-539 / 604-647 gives 1.2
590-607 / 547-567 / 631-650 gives -0.4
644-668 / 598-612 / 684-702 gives 0.5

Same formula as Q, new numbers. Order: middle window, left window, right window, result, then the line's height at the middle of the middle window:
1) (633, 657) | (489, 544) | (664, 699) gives 0.4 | 4.78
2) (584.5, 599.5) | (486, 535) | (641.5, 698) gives 0.5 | 5.44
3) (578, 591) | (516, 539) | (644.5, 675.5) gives 0.1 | 5.47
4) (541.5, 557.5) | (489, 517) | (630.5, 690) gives 1.5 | 5.93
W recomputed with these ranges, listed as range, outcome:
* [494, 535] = 6.36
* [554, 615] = 5.4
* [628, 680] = 4.59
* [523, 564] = 5.58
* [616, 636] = 4.63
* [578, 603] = 5.36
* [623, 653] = 4.66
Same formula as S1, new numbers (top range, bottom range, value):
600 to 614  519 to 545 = 0.87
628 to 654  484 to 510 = 0.71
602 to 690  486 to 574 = 0.77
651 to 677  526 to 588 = 0.83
